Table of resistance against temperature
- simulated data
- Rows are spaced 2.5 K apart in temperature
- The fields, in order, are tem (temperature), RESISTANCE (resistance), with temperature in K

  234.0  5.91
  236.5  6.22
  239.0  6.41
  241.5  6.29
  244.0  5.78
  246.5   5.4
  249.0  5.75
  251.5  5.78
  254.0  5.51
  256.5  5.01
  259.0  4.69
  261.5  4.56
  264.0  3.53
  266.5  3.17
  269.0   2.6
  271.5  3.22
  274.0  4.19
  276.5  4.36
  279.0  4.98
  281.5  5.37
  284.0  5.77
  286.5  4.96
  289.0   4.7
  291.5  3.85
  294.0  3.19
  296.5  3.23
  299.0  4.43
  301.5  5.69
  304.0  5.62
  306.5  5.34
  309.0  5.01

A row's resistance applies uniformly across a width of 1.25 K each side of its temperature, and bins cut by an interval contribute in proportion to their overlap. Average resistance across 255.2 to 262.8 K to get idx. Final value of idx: 4.75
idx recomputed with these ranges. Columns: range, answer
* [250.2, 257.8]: 5.43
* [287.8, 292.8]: 4.26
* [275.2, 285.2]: 5.11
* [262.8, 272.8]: 3.13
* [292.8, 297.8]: 3.22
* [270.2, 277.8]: 3.92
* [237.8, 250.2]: 5.92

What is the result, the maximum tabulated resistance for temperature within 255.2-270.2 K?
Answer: 5.01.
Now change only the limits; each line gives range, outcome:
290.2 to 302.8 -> 5.69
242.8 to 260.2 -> 5.78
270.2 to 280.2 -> 4.98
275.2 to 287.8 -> 5.77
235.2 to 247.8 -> 6.41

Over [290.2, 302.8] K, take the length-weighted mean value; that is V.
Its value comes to 4.09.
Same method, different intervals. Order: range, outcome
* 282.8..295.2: 4.49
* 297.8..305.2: 5.25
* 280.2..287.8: 5.36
